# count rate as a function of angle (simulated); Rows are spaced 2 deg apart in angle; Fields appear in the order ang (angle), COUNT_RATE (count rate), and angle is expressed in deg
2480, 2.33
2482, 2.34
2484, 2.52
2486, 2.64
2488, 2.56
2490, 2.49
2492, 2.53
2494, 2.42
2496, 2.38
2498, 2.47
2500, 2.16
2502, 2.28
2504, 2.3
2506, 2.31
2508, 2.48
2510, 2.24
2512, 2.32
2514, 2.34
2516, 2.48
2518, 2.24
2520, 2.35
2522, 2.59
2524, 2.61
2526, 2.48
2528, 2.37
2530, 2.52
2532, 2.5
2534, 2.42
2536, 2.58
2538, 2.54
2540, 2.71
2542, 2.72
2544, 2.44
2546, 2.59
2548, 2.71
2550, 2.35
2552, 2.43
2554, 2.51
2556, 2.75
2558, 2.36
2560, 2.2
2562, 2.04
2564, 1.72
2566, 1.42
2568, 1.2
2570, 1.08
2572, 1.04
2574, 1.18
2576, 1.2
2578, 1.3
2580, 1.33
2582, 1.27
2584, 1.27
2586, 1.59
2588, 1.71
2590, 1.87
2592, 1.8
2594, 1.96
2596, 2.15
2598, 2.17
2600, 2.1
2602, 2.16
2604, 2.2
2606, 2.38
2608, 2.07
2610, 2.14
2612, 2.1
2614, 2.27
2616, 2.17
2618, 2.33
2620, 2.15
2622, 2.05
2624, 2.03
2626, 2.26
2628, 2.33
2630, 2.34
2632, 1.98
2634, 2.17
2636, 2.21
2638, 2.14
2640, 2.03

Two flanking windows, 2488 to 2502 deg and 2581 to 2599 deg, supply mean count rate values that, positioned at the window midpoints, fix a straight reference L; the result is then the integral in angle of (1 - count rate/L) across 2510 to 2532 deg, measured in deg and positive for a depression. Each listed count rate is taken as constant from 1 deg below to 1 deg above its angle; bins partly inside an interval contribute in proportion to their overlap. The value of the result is -1.9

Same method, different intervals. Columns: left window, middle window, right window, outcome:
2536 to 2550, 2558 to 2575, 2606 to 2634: 6.5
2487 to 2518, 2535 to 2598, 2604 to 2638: 9.4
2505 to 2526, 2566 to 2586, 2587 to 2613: 8.5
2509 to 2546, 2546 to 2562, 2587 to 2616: -0.8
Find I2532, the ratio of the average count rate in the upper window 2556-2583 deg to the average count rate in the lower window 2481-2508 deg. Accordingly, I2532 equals 0.63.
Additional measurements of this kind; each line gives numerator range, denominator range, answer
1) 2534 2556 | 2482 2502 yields 1.05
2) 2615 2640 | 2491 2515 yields 0.92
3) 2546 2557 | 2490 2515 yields 1.08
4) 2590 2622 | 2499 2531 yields 0.90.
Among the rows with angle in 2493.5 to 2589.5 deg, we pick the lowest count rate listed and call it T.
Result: 1.04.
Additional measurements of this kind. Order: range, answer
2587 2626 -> 1.71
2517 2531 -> 2.24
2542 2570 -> 1.08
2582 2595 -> 1.27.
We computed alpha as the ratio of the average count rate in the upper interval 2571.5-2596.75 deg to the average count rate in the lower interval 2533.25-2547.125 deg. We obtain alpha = 0.59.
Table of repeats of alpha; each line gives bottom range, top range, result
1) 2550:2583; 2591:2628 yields 1.25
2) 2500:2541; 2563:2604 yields 0.66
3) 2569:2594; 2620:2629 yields 1.54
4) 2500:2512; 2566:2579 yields 0.51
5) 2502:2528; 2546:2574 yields 0.83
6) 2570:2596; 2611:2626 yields 1.47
